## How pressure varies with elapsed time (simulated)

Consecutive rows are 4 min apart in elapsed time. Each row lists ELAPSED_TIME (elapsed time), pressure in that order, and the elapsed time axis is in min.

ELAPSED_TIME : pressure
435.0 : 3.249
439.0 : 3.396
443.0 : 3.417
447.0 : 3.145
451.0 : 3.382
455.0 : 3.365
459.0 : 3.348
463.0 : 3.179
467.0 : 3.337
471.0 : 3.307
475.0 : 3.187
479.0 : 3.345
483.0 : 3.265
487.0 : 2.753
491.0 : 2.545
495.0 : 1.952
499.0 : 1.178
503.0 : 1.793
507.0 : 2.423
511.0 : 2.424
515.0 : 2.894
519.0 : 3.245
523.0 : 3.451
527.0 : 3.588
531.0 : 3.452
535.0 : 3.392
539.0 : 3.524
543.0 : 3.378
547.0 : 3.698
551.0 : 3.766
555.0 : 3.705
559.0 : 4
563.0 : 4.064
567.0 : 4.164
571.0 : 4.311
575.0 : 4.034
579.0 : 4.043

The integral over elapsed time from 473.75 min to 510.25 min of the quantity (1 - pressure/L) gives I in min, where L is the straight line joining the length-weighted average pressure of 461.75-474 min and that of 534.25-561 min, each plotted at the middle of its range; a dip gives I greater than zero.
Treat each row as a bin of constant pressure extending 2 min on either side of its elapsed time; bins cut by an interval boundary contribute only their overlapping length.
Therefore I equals 9.7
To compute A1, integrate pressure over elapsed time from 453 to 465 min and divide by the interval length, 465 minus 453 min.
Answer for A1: 3.3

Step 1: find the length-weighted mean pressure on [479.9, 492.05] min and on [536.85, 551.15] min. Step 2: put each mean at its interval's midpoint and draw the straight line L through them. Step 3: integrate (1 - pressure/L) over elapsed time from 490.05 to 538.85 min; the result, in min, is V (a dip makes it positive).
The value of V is 8.0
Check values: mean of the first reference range 2.92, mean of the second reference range 3.57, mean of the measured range 2.73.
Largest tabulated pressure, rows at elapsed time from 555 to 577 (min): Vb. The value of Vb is 4.311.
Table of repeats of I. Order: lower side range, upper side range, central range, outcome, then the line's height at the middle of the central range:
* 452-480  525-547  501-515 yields 4.5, 3.41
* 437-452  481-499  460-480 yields -3.0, 2.85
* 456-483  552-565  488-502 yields 6.1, 3.46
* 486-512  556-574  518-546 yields -3.2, 3.11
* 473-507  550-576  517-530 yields -0.9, 3.19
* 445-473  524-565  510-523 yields 2.0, 3.53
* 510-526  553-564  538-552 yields 0.2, 3.63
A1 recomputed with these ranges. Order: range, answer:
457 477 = 3.27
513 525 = 3.2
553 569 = 3.98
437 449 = 3.32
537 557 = 3.61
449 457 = 3.37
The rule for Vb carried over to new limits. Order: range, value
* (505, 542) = 3.588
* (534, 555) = 3.766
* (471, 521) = 3.345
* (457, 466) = 3.348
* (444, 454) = 3.382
